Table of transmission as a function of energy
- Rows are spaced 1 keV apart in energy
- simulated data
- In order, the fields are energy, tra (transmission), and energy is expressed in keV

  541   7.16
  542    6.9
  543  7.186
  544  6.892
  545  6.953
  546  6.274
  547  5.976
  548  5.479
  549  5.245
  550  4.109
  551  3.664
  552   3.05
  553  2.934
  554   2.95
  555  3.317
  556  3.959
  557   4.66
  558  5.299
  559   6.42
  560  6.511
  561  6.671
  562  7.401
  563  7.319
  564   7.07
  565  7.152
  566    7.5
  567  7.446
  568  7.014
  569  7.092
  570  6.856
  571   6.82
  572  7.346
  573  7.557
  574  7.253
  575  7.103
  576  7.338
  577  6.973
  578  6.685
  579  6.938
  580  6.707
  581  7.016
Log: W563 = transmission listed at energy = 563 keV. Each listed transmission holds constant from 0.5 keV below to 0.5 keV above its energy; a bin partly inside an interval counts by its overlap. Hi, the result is 7.319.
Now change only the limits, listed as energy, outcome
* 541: 7.16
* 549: 5.245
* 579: 6.938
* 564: 7.07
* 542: 6.9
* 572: 7.346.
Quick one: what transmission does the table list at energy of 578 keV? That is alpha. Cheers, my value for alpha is 6.685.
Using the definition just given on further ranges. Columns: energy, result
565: 7.152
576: 7.338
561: 6.671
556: 3.959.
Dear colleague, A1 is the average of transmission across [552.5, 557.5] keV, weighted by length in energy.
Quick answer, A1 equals 3.56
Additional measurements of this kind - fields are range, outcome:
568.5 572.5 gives 7.03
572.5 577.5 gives 7.24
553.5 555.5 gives 3.13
